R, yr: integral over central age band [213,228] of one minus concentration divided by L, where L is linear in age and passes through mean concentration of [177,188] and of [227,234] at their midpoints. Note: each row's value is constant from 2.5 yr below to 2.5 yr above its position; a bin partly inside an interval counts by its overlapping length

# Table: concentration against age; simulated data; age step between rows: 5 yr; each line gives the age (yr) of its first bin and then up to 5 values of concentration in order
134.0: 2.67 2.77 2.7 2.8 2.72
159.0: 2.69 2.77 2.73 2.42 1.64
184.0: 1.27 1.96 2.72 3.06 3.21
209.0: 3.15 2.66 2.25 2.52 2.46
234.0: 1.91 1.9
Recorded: -2.5 yr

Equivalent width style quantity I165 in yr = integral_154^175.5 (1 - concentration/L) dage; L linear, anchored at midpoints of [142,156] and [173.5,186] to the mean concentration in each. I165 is -4.70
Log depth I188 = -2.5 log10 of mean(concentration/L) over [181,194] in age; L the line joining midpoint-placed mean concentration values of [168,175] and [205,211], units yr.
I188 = 0.48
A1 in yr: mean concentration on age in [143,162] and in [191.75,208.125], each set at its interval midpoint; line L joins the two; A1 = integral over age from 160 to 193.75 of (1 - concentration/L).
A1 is 7.9 yr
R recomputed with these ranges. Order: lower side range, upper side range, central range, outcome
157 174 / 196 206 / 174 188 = 5.8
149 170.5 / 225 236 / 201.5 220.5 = -3.7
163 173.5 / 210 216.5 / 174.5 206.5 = 4.9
